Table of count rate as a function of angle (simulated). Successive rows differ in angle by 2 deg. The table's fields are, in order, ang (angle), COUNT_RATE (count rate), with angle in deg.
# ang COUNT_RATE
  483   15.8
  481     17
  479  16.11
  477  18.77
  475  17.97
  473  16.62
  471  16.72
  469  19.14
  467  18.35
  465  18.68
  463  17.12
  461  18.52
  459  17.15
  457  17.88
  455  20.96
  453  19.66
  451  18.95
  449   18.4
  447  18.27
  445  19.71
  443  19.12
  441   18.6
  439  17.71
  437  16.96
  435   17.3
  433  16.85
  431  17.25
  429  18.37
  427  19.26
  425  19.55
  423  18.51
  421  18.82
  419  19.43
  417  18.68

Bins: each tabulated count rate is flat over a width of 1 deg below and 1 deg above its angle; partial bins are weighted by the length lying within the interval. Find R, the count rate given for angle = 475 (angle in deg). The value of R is 17.97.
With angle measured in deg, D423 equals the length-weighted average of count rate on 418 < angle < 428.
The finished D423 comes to 19.1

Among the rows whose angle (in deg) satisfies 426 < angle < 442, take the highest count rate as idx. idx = 19.26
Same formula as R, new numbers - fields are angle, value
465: 18.68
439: 17.71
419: 19.43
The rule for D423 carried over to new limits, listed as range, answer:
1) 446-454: 18.8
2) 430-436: 17.1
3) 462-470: 18.3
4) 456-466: 17.9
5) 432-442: 17.5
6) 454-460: 18.7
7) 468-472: 17.9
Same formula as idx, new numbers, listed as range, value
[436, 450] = 19.71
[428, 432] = 18.37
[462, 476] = 19.14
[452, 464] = 20.96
